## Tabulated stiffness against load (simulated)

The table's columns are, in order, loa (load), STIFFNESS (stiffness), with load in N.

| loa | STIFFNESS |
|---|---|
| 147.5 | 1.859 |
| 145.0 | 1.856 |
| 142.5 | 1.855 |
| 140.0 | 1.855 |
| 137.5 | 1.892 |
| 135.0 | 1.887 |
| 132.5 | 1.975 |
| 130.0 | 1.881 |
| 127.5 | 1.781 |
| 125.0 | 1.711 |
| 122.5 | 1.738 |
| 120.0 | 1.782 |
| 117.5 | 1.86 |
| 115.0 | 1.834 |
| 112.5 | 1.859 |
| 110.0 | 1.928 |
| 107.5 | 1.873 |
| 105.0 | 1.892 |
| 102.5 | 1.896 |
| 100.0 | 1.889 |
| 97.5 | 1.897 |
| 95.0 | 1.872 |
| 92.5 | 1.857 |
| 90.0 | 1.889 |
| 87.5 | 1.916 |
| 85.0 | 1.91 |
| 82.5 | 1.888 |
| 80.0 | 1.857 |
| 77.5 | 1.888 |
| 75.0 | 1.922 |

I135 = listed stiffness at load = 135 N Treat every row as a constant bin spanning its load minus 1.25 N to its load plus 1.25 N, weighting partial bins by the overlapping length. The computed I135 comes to 1.887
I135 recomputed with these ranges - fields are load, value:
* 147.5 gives 1.859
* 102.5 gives 1.896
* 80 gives 1.857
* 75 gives 1.922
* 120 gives 1.782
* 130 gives 1.881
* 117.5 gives 1.86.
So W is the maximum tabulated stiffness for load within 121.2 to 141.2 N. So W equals 1.975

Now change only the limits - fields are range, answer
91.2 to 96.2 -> 1.872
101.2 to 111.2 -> 1.928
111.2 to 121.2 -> 1.86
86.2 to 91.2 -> 1.916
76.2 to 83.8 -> 1.888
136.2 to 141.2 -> 1.892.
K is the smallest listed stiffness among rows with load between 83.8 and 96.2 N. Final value 1.857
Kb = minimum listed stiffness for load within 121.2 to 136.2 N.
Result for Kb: 1.711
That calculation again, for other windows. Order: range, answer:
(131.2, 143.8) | 1.855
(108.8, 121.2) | 1.782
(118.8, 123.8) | 1.738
